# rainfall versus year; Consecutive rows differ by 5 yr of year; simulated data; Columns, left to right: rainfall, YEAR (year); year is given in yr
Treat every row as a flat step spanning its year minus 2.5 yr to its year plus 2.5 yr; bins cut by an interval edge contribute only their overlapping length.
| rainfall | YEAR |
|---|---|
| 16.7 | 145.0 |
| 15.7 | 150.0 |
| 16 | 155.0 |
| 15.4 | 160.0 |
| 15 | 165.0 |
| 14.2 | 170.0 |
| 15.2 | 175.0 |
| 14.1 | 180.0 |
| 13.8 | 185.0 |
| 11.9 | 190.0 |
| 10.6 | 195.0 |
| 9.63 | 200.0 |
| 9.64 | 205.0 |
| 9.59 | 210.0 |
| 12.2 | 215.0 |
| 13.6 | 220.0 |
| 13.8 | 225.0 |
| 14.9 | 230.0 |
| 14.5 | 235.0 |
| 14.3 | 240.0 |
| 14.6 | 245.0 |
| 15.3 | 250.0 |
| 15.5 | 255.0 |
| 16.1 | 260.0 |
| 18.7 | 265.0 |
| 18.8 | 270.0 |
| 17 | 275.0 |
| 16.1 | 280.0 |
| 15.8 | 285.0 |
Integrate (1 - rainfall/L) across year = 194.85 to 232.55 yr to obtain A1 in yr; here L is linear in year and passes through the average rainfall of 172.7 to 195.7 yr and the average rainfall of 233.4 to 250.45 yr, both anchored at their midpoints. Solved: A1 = 5.9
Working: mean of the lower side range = 13.3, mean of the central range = 11.8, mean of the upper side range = 14.6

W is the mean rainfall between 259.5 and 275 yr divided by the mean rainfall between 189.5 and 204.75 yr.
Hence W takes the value 1.73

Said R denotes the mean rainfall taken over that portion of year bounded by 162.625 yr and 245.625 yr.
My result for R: 13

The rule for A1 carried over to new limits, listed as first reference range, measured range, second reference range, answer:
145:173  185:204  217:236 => 4.8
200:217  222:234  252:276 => -1.5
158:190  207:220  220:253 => 2.8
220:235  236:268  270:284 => -0.3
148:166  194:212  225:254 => 6.3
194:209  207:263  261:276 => -0.5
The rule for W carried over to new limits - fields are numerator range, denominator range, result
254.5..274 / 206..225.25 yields 1.46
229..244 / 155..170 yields 0.96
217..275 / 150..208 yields 1.17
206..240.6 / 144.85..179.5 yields 0.85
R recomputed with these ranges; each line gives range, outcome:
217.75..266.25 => 15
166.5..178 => 14.7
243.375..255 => 15.1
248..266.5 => 16.3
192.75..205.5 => 9.99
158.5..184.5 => 14.7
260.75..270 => 18.2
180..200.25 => 12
